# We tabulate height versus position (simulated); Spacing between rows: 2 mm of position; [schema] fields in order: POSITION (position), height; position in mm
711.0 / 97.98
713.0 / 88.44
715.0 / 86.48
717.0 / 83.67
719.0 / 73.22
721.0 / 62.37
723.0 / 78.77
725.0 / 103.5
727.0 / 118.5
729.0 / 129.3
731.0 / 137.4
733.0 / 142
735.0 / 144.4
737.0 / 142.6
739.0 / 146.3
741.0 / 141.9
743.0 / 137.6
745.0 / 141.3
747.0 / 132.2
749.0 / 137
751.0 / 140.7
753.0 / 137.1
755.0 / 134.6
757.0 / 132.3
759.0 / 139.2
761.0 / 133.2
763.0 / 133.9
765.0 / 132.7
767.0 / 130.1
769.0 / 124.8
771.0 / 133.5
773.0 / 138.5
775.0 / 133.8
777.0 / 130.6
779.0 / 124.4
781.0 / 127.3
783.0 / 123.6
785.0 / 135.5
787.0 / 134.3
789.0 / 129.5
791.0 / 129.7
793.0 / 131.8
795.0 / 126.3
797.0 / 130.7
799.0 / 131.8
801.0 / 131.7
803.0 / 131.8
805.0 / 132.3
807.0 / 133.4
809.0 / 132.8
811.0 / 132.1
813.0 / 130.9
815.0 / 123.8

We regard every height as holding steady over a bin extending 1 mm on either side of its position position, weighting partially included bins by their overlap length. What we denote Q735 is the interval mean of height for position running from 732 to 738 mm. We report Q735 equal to 143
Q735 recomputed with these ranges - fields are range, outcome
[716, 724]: 74.5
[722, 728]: 100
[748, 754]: 138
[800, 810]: 132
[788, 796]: 129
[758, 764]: 135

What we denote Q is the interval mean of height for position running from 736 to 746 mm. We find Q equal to 142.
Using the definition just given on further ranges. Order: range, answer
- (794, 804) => 130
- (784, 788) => 135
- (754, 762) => 135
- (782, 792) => 131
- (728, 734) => 136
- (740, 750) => 138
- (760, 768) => 132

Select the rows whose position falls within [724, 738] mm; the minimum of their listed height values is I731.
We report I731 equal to 103.5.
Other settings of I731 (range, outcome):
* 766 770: 124.8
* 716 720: 73.22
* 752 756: 134.6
